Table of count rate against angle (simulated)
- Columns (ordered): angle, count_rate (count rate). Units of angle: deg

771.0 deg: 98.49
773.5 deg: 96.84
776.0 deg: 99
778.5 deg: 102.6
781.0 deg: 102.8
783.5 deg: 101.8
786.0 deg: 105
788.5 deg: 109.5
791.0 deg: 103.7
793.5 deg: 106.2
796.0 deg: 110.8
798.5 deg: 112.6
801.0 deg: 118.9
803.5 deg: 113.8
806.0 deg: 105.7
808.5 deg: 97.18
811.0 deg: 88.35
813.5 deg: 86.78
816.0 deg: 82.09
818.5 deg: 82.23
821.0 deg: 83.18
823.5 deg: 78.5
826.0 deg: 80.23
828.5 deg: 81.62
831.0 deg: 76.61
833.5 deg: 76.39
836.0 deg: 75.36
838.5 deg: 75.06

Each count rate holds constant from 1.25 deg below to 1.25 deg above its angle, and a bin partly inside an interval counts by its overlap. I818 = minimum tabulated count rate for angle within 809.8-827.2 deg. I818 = 78.5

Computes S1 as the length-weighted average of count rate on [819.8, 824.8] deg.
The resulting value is 80.8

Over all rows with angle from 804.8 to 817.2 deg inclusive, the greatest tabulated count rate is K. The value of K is 105.7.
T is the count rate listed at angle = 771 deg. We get 98.49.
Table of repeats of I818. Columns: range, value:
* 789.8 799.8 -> 103.7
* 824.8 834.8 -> 76.39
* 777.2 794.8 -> 101.8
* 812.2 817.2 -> 82.09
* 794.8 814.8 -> 86.78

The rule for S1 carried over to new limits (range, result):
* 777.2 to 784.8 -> 102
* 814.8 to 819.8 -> 82.2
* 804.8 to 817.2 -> 92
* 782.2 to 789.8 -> 105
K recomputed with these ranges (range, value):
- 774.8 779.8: 102.6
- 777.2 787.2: 105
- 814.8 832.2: 83.18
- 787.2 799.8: 112.6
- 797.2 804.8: 118.9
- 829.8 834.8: 76.61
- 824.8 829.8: 81.62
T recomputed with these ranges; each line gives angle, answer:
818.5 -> 82.23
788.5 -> 109.5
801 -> 118.9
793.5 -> 106.2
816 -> 82.09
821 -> 83.18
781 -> 102.8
